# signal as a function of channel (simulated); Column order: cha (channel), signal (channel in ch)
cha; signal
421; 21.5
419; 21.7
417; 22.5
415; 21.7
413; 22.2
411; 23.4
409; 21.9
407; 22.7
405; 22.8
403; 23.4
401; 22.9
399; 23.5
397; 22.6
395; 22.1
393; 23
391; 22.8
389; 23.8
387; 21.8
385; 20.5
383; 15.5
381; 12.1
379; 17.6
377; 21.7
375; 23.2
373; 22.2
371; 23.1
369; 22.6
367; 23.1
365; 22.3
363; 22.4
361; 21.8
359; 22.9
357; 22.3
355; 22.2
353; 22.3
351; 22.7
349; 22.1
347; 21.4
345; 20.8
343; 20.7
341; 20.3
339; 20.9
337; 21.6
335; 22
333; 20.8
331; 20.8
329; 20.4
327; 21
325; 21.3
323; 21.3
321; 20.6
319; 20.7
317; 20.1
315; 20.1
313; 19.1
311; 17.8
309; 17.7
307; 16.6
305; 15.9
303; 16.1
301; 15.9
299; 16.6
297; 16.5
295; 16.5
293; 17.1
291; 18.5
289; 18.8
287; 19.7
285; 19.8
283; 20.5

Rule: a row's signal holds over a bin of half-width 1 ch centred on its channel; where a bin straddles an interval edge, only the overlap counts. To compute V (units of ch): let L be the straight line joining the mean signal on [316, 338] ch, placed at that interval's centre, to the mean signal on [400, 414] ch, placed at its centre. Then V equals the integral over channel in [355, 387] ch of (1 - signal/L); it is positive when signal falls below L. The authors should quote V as 1.42 ch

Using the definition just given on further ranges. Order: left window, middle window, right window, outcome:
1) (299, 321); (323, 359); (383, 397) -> -3.5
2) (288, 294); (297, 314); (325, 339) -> 2.0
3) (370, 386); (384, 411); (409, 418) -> -2.0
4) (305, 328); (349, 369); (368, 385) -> -2.8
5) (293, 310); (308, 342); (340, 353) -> -2.4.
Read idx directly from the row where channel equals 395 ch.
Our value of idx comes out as 22.1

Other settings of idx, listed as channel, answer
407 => 22.7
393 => 23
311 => 17.8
